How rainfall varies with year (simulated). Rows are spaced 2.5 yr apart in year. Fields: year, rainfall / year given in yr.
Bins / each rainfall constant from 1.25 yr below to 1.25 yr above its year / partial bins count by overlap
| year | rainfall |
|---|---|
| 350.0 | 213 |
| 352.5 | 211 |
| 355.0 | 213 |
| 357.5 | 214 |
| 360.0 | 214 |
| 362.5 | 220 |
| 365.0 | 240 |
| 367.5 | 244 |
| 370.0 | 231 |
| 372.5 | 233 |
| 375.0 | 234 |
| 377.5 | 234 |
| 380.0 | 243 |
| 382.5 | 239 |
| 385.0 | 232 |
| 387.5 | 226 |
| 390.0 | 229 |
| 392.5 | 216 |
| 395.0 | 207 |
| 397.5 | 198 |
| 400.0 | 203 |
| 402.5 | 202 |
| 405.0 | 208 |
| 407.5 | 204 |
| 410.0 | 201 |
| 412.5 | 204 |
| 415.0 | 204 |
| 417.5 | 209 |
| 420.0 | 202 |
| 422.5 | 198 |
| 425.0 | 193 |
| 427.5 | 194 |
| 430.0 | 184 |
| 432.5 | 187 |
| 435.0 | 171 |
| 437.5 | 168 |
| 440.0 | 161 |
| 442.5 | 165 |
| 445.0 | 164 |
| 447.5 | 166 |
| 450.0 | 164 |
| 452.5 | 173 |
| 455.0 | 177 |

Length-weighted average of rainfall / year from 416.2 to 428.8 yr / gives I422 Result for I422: 199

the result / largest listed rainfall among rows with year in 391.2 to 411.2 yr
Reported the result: 216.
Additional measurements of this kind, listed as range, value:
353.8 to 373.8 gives 244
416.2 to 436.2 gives 209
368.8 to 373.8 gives 233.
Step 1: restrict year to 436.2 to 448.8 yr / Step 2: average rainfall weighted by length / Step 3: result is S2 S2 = 165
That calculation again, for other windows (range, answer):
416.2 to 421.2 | 206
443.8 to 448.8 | 165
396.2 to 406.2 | 203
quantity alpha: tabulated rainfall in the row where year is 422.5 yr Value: 198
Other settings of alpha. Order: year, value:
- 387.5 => 226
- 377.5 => 234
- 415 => 204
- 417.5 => 209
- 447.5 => 166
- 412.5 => 204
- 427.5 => 194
